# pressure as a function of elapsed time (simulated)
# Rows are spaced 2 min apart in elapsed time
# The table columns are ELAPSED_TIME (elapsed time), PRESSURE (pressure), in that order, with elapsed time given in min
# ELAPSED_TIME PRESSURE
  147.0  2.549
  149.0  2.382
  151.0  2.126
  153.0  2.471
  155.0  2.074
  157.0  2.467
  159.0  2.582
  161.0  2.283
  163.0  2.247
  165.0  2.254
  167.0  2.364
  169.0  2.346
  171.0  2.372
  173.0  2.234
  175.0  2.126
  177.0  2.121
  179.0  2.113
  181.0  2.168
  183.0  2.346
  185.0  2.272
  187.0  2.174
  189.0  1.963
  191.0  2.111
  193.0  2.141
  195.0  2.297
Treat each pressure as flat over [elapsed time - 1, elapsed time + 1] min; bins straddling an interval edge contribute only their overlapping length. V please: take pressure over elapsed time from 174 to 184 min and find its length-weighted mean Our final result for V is 2.17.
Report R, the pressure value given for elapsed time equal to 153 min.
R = 2.471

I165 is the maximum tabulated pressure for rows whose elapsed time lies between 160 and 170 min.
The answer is 2.364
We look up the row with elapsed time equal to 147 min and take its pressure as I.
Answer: 2.549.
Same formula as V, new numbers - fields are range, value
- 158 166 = 2.34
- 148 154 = 2.33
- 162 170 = 2.3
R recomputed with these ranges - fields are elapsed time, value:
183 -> 2.346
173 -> 2.234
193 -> 2.141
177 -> 2.121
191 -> 2.111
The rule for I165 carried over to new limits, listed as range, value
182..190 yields 2.346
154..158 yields 2.467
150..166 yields 2.582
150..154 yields 2.471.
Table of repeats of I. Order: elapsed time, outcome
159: 2.582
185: 2.272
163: 2.247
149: 2.382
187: 2.174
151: 2.126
